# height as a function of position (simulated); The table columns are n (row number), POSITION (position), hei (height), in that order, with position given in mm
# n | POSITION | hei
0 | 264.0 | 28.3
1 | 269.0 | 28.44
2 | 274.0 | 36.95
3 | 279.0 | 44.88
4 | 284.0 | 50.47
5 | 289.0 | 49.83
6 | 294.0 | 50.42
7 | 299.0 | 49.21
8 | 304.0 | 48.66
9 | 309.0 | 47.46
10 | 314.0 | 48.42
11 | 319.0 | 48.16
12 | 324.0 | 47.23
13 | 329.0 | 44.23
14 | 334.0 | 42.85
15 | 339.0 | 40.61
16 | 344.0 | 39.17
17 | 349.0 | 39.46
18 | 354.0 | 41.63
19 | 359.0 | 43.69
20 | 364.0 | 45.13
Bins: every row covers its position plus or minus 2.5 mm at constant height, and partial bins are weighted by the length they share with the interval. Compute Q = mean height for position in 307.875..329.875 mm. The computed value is 47.3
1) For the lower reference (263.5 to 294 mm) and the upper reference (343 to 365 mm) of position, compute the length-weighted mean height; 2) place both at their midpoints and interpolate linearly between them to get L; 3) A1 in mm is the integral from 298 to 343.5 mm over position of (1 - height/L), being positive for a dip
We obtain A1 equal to -4.7 mm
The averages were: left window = 41.4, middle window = 45.9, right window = 41.8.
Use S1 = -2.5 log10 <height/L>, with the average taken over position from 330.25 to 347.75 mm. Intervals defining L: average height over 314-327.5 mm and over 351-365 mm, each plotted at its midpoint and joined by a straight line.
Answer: 0.111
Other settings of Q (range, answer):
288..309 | 49.3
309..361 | 43.7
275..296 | 48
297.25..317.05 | 48.4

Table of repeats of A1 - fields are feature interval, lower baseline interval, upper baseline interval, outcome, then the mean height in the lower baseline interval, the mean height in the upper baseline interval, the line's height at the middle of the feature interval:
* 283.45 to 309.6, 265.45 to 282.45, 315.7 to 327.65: -4.7 mm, 37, 47.4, 41.9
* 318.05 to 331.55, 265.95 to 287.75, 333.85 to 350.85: -2.0 mm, 40.4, 40.2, 40.3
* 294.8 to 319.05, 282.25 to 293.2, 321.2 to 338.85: -0.5 mm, 50.2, 44.3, 47.5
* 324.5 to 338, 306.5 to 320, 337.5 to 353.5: -0.1 mm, 48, 39.9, 43.5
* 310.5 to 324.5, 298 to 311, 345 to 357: -0.6 mm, 48.4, 40.5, 46.2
